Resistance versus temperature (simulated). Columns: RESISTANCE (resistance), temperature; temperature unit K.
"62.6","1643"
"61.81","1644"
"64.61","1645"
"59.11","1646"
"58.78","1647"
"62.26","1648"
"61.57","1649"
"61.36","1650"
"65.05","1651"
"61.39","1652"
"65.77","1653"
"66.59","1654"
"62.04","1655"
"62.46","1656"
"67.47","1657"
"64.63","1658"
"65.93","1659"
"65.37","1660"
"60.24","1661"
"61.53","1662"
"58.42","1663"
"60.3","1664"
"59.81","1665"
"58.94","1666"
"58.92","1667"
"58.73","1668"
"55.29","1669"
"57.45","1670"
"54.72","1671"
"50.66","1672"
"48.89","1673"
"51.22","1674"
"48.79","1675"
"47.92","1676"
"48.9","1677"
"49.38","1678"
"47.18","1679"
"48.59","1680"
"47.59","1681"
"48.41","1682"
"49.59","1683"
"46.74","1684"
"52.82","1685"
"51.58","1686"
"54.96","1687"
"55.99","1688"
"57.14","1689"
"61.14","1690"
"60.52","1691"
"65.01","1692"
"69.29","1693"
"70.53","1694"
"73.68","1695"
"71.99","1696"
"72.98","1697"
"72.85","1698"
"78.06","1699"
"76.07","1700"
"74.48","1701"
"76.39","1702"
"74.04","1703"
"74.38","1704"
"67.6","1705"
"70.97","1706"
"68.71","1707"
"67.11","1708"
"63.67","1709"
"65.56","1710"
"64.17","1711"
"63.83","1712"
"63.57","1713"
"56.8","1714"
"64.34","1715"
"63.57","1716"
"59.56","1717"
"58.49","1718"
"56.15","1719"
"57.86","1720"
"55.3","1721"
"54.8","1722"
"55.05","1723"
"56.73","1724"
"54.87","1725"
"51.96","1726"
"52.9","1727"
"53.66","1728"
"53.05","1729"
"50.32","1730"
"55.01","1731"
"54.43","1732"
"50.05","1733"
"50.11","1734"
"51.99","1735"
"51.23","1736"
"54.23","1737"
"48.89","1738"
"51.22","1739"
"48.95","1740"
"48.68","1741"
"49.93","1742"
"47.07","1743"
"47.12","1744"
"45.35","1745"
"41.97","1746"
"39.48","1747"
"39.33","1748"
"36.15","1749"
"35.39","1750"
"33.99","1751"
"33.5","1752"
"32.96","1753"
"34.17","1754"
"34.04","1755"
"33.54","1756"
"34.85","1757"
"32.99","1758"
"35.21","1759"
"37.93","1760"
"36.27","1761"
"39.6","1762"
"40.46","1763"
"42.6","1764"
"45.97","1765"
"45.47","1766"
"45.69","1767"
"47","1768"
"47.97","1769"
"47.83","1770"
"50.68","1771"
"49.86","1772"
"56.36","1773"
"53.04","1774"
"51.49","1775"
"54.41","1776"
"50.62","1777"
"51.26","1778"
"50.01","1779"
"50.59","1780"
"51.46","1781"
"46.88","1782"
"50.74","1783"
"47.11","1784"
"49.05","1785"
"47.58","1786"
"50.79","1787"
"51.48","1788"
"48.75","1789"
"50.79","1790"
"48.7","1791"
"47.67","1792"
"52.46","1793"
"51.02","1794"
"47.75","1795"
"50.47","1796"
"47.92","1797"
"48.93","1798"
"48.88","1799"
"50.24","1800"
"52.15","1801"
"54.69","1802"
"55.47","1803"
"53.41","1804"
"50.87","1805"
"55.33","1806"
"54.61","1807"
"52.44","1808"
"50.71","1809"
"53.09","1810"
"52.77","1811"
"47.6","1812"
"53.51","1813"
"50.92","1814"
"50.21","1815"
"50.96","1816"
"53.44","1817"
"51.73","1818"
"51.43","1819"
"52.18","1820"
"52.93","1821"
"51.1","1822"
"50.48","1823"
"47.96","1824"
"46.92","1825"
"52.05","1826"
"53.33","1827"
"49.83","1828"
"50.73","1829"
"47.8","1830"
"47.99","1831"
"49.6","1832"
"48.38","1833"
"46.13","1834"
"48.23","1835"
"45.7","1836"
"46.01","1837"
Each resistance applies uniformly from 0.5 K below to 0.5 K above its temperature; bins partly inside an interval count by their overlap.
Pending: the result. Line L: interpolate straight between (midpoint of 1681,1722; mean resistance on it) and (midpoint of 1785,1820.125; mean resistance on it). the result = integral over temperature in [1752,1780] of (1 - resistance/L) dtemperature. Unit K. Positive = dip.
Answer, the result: 5.9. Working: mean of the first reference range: 63.6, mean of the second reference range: 51.1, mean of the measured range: 43.7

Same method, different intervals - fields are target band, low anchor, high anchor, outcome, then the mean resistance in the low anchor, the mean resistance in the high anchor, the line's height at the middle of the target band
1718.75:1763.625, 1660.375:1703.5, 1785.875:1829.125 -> 7.96 K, 59.3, 51.1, 55.4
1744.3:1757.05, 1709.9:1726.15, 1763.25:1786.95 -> 3.98 K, 59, 49.2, 53.4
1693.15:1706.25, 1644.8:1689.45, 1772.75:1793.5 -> -4.32 K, 57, 50.5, 55.1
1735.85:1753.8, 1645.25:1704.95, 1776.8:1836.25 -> 3.88 K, 60.6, 50.5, 55.2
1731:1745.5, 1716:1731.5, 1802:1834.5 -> 1.21 K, 55.3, 51.2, 54.7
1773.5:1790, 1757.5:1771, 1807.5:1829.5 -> -1.92 K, 42.2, 51.2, 45.1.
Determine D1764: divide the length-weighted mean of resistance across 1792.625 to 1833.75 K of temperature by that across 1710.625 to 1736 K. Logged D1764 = 0.91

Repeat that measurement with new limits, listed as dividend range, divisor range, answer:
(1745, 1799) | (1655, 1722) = 0.74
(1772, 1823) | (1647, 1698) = 0.87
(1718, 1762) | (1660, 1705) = 0.77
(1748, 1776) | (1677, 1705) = 0.67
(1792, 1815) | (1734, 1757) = 1.21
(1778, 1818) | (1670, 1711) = 0.83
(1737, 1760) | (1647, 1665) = 0.64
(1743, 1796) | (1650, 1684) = 0.79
